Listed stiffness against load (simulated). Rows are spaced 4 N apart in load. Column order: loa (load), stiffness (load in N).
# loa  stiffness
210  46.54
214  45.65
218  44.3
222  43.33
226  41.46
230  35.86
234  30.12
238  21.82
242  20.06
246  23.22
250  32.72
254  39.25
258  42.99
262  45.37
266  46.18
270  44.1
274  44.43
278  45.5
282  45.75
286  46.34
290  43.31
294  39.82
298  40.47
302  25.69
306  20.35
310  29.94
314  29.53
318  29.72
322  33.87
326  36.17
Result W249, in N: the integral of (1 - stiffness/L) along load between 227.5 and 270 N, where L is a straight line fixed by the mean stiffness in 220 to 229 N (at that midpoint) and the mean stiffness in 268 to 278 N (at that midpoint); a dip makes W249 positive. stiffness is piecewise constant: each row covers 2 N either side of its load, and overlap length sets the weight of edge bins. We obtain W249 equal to 8.7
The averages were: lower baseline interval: 41.7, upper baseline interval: 44.5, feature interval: 34.3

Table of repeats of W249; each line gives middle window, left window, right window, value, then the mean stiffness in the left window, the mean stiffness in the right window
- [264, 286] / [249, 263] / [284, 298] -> -1.95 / 40.2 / 42.8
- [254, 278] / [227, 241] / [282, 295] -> -4.05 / 29.5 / 43.8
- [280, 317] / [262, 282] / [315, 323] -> 2.12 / 45.2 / 31.3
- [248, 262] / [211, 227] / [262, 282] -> 1.71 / 44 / 45.2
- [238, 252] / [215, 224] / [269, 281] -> 6.17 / 44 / 44.8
